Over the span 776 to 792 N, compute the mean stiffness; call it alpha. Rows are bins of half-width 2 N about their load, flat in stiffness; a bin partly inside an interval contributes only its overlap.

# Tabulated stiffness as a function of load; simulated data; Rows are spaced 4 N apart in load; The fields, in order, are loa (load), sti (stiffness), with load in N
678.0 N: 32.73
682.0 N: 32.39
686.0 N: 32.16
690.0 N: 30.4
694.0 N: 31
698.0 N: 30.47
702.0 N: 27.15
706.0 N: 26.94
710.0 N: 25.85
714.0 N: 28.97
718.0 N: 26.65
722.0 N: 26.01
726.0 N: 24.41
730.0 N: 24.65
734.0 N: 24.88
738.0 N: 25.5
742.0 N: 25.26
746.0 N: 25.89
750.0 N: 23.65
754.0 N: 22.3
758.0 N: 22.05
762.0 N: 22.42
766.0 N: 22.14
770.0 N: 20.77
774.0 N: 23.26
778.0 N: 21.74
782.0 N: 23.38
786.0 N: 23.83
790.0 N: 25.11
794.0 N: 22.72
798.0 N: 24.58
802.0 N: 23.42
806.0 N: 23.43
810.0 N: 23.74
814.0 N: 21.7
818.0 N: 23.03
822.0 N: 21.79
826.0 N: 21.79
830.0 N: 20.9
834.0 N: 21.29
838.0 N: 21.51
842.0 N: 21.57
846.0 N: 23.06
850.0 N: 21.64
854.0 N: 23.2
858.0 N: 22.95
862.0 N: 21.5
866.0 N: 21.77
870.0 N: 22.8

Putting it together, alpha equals 23.5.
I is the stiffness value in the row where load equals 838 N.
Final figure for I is 21.51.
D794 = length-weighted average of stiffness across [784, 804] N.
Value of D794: 23.9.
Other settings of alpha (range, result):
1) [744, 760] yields 23.5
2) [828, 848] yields 21.7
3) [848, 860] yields 22.6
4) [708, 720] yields 27.2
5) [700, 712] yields 26.6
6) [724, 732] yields 24.5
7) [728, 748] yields 25.2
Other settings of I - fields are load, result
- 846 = 23.06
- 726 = 24.41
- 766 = 22.14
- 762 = 22.42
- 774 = 23.26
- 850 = 21.64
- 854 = 23.2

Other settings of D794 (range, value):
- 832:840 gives 21.4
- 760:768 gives 22.3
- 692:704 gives 29.5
